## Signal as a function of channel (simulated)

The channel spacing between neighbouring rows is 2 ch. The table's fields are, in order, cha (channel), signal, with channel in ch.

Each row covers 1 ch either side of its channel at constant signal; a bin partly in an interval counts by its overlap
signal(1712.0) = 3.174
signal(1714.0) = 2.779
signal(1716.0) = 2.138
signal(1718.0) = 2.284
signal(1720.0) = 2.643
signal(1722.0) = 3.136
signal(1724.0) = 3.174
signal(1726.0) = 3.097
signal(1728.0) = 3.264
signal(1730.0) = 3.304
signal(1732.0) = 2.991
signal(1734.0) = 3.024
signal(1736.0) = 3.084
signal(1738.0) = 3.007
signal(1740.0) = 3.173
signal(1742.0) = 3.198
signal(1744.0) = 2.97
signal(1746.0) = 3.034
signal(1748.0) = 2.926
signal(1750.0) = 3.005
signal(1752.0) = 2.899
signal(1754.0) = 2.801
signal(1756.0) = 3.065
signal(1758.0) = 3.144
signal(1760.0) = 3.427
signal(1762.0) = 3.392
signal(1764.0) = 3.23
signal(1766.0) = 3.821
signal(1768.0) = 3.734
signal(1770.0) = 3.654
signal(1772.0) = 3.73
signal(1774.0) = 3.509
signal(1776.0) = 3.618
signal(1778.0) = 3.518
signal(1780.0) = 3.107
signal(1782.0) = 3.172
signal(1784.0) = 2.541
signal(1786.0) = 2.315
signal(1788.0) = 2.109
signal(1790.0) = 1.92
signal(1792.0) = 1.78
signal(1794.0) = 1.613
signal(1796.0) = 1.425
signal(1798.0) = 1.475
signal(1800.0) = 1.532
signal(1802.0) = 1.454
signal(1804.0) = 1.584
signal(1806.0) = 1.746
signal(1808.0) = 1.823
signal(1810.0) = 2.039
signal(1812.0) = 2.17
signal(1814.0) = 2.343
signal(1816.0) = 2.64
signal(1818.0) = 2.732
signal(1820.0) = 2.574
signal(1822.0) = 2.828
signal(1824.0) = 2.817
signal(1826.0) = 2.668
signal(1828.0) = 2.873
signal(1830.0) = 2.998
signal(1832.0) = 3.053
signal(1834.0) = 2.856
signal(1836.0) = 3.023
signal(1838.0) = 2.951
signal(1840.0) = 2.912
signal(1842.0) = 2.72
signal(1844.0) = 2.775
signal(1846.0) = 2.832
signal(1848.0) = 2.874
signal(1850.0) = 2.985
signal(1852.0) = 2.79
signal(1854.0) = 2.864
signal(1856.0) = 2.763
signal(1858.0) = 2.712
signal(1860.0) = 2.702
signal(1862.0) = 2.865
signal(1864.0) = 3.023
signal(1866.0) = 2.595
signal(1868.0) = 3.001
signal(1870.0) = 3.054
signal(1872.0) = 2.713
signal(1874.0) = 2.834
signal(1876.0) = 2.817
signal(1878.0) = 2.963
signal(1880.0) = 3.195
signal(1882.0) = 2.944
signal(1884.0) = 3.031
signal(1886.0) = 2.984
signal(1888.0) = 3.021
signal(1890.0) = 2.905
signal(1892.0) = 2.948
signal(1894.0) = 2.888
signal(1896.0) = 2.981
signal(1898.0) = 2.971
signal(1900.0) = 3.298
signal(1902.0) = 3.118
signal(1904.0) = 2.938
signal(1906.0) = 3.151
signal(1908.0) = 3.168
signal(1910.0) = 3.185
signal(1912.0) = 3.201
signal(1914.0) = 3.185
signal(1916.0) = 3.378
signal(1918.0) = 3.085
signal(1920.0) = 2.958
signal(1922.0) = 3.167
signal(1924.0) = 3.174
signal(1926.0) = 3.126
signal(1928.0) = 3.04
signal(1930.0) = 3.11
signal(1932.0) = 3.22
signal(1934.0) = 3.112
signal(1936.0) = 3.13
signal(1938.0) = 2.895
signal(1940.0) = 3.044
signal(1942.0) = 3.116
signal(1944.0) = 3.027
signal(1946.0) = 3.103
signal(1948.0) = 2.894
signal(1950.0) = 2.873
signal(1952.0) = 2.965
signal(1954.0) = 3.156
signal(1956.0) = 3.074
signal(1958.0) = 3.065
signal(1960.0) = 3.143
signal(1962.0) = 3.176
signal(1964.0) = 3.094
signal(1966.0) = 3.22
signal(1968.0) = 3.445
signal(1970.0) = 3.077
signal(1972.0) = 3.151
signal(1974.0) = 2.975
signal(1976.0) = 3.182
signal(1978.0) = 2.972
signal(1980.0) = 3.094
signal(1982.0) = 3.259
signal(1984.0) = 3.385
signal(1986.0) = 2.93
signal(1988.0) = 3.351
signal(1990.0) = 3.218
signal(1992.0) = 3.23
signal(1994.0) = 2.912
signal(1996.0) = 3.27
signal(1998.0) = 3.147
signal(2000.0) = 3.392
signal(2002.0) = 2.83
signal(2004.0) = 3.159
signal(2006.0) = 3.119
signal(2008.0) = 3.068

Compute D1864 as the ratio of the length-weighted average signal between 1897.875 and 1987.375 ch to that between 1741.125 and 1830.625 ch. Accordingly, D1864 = 1.16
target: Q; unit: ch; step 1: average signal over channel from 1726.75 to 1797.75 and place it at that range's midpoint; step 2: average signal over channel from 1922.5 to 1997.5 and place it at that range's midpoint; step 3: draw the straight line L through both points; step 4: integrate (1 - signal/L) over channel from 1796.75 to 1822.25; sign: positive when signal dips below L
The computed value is 8.2 ch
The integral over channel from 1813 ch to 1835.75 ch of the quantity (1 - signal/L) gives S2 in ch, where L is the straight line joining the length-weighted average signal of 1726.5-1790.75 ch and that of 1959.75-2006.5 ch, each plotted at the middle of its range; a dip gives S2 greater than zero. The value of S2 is 2.6 ch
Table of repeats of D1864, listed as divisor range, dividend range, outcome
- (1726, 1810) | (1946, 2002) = 1.13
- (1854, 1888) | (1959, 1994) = 1.09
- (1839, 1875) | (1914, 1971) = 1.10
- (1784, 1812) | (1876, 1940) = 1.71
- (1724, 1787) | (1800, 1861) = 0.81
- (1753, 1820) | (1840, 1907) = 1.12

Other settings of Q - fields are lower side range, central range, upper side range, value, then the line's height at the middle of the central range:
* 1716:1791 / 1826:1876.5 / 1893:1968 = 3.68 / 3.08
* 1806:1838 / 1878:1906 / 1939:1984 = -1.59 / 2.86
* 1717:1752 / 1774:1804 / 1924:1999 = 7.53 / 3.04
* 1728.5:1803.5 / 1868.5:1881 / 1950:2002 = 0.29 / 3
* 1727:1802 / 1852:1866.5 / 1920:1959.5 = 0.91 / 2.98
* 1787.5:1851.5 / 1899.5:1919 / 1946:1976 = -2.28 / 2.84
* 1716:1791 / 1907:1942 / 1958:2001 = 0.20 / 3.15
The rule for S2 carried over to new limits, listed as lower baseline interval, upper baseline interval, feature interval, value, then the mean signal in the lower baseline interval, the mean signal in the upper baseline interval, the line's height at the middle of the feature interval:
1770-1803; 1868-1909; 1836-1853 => -0.6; 2.46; 3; 2.77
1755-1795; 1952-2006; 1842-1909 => 3.4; 3.02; 3.15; 3.08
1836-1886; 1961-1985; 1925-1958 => 0.3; 2.88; 3.17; 3.09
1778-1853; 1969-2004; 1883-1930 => -4.5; 2.45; 3.14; 2.82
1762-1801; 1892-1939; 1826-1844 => -0.1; 2.74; 3.1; 2.89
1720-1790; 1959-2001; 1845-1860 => 1.5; 3.13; 3.17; 3.15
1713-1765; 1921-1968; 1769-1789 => -0.7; 3.01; 3.09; 3.02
